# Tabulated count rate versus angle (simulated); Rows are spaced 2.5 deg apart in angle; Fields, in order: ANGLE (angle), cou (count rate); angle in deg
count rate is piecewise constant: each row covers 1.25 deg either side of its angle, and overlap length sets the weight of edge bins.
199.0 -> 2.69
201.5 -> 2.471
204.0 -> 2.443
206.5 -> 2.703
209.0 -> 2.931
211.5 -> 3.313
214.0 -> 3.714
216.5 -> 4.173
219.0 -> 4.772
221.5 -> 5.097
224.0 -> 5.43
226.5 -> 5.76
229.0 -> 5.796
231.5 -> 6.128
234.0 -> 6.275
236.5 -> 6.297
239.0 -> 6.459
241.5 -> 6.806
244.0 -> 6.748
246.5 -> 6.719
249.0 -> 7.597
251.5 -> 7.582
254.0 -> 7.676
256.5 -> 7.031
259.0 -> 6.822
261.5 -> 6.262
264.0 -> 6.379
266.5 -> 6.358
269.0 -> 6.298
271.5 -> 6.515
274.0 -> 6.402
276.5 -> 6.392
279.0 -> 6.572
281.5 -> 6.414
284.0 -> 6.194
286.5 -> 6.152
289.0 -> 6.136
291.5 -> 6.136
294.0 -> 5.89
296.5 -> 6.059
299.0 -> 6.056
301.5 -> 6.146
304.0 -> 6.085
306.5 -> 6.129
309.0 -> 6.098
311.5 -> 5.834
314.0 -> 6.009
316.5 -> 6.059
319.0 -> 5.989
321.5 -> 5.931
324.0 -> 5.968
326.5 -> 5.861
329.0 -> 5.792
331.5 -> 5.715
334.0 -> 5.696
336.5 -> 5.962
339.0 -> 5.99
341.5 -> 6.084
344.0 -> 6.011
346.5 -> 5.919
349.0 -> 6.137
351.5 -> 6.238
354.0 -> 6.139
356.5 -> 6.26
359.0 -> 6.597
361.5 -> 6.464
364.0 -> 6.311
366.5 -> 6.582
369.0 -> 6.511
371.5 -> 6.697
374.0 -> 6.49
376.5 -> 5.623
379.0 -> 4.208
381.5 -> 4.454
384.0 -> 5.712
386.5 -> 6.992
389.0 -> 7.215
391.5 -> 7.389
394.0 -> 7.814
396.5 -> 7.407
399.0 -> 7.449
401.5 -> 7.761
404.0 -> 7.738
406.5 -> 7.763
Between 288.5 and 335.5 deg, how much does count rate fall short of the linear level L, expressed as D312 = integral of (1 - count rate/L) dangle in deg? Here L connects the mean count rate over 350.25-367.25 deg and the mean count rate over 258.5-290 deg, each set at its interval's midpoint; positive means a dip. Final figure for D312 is 2.9 deg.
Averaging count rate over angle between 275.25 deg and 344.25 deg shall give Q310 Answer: 6.05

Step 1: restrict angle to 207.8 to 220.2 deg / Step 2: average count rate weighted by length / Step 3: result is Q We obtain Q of 3.78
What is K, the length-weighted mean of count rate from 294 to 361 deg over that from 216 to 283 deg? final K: 0.95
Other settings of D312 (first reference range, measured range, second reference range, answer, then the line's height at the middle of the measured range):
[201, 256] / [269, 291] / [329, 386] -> -2.8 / 5.62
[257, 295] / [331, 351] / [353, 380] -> 0.9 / 6.23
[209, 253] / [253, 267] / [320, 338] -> -2.4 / 5.77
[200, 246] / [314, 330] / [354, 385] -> -0.9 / 5.63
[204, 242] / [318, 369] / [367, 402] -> 0.2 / 6.12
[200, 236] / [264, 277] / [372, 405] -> -3.4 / 5.08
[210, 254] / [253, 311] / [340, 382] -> -4.1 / 5.93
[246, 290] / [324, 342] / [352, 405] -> 2.0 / 6.59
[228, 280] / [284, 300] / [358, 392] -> 1.0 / 6.5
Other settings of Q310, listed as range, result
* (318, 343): 5.9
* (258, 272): 6.43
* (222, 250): 6.32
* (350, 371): 6.4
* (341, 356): 6.1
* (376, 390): 5.68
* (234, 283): 6.69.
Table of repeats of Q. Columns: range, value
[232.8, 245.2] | 6.52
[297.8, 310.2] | 6.1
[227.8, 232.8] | 5.97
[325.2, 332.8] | 5.79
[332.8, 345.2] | 5.95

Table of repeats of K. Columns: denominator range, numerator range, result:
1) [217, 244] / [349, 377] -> 1.08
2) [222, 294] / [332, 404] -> 0.99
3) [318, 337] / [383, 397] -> 1.21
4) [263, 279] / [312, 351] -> 0.93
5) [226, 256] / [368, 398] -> 0.95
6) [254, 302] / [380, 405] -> 1.09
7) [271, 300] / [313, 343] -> 0.95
